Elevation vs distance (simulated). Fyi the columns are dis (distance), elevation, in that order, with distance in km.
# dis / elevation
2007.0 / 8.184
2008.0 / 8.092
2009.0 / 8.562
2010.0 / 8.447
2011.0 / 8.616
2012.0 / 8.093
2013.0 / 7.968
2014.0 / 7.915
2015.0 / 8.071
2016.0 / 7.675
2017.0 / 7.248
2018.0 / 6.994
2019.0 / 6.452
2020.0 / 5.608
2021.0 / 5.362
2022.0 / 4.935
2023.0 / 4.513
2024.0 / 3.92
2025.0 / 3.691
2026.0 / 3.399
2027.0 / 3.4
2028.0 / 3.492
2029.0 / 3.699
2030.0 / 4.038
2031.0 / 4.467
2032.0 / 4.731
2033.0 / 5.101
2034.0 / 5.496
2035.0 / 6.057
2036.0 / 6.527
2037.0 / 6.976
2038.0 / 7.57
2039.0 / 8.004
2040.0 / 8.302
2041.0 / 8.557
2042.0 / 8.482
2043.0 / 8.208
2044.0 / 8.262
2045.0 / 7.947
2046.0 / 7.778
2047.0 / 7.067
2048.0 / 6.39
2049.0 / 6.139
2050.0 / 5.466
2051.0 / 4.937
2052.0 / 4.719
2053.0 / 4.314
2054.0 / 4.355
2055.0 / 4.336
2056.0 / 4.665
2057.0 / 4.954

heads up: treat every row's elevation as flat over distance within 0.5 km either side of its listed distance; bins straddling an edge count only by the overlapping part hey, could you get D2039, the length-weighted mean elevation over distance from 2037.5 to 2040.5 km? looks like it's 7.96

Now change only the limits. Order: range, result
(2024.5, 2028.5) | 3.5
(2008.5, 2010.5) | 8.5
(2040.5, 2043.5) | 8.42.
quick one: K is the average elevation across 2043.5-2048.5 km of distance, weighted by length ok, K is 7.49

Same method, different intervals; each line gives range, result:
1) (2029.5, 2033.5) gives 4.58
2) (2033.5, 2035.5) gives 5.78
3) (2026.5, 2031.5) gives 3.82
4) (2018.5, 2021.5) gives 5.81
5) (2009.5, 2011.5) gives 8.53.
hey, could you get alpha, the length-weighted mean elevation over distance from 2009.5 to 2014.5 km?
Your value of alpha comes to 8.21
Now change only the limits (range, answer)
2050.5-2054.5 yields 4.58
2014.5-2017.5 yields 7.66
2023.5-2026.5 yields 3.67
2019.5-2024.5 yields 4.87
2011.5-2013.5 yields 8.03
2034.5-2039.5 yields 7.03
